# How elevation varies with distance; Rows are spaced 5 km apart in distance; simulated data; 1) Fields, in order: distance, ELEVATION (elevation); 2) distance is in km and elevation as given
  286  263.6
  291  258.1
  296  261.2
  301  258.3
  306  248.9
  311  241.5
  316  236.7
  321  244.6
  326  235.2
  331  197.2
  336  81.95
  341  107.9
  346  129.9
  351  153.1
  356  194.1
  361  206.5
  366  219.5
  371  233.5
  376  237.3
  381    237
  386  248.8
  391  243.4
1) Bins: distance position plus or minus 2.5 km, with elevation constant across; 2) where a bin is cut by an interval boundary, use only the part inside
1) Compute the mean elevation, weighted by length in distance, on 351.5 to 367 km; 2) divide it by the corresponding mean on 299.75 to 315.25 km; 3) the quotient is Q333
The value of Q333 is 0.80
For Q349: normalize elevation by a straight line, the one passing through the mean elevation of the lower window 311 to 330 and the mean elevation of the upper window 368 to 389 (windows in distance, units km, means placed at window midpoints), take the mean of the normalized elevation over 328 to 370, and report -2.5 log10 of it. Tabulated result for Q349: 0.40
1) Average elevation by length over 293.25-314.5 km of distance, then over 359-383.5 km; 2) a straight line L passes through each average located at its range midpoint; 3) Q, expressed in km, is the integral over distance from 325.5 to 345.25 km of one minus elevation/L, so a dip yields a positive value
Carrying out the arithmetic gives 7.8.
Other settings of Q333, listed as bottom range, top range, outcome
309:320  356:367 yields 0.87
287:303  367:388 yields 0.91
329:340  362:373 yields 1.68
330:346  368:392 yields 1.95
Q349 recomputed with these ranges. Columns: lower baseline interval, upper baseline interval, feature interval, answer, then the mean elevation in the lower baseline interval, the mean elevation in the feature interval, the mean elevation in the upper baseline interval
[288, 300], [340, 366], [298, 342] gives 0.06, 260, 210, 167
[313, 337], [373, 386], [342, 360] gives 0.37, 207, 159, 239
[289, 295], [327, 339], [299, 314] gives -0.13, 259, 249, 150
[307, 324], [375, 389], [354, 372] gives 0.14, 241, 212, 242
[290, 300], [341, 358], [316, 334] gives -0.12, 260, 223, 150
